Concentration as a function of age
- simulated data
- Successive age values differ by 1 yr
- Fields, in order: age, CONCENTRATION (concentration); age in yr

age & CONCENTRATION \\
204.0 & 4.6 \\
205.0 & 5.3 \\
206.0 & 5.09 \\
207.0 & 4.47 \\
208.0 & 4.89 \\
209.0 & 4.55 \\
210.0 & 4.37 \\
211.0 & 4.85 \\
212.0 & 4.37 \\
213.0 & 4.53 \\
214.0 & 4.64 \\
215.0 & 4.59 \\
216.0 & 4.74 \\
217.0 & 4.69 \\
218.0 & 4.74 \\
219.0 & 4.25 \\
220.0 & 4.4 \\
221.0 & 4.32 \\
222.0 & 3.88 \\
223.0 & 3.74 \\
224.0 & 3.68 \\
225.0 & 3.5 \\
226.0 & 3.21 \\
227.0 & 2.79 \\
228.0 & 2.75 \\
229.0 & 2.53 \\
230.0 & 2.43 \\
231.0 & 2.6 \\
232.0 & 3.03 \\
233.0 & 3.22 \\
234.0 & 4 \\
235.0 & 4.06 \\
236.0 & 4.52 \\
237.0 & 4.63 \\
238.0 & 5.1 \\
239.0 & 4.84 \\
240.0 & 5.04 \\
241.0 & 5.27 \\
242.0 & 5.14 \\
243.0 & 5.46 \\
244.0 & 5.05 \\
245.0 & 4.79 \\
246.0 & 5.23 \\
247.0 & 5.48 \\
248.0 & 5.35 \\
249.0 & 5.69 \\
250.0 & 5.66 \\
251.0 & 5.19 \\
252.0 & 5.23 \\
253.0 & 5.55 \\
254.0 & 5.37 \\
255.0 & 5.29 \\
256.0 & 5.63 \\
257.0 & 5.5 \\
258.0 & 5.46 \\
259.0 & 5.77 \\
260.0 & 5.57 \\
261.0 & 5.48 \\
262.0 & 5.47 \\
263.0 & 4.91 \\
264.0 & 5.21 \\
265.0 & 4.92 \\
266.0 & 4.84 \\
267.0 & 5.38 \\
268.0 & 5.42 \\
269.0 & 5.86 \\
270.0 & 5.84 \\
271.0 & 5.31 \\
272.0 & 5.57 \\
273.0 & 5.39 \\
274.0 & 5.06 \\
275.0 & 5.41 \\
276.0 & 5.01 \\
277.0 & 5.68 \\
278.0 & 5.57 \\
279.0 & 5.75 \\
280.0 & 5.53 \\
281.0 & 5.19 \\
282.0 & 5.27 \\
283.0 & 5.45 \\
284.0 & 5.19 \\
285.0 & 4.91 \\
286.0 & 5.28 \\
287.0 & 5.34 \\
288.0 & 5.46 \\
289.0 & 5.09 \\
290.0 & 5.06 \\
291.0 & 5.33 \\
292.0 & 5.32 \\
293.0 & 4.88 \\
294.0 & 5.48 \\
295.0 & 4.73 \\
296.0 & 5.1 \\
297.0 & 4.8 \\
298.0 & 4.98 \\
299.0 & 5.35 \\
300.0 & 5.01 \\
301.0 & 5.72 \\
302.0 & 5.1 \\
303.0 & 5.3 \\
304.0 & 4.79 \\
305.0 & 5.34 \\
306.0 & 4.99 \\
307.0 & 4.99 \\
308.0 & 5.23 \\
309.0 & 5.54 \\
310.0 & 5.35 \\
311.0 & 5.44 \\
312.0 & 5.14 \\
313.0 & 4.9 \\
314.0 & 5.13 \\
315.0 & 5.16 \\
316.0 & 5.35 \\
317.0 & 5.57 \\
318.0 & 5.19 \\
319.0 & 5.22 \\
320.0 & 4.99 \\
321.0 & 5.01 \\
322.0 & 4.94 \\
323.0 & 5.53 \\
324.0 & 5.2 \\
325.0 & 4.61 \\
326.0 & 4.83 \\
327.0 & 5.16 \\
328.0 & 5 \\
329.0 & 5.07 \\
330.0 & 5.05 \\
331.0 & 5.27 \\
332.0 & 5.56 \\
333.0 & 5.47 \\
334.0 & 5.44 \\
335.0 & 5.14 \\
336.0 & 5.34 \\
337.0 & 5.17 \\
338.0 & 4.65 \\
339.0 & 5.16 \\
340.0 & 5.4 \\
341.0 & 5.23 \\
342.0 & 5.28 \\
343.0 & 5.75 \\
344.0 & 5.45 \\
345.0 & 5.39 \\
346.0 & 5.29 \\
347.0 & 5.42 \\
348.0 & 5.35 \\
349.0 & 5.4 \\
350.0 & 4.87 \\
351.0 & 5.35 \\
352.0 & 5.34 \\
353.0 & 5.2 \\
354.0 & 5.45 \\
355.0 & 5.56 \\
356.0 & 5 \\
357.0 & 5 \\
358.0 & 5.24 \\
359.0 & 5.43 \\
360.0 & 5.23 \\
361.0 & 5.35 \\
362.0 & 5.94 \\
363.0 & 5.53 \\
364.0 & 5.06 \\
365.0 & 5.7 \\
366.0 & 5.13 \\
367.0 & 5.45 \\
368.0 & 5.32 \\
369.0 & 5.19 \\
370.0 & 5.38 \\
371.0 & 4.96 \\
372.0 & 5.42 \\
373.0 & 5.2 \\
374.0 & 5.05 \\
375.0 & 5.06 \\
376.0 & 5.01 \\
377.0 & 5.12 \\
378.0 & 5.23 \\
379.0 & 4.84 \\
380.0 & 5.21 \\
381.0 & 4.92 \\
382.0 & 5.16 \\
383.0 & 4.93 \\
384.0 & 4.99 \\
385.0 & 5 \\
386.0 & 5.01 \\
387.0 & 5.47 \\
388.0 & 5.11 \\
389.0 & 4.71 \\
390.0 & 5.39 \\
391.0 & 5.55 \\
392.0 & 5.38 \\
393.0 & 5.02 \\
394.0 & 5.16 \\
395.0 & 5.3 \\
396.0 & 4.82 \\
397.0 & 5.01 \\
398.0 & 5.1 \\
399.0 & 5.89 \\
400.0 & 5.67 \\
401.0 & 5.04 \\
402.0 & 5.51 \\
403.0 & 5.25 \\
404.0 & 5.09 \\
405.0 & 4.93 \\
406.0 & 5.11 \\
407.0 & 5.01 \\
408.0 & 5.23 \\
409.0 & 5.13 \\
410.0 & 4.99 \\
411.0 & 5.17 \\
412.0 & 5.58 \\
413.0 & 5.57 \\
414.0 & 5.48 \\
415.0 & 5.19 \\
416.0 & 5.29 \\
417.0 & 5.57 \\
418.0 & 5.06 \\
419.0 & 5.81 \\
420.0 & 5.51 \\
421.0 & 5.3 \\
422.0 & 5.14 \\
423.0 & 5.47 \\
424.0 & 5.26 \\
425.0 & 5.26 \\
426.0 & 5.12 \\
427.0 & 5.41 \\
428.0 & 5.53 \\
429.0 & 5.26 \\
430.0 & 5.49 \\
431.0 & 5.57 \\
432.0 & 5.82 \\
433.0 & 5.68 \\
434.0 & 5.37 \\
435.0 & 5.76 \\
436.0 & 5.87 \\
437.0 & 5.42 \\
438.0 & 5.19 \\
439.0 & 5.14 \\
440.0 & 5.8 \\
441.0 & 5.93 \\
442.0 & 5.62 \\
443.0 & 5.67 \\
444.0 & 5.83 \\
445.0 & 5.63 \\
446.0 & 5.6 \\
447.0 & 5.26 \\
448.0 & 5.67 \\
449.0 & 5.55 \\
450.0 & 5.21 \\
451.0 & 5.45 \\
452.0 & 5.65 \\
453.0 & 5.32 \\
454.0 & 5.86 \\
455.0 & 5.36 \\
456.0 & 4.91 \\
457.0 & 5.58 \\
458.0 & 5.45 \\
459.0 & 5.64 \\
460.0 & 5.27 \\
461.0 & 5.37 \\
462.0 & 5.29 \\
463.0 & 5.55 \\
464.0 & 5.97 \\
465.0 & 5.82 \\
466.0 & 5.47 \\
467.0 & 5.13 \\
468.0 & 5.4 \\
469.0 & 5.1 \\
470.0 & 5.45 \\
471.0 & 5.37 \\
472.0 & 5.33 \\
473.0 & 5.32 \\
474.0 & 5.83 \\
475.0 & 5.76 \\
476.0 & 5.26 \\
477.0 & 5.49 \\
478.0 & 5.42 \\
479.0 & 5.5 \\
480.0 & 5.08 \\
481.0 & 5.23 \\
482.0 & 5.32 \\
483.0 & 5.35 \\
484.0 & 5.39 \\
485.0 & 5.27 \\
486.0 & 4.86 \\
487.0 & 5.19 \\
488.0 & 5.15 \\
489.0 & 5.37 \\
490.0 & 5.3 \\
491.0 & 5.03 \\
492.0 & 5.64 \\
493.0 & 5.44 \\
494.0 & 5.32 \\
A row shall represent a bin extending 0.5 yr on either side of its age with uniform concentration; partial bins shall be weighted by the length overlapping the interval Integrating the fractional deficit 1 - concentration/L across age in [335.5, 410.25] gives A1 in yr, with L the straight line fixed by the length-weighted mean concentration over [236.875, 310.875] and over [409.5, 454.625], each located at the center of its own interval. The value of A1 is 2.4 yr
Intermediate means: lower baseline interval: 5.28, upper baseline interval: 5.47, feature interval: 5.23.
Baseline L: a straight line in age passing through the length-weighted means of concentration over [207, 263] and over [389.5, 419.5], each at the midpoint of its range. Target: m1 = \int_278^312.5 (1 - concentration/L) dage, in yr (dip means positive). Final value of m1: -2.8 yr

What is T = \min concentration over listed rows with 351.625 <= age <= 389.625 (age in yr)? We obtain 4.71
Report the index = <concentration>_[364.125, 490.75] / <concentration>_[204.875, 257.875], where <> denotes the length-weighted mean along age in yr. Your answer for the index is 1.18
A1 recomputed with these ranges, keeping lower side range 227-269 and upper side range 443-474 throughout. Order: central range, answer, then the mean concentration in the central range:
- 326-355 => -0.9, 5.27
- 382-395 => 0.3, 5.15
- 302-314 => -0.4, 5.18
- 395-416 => 0.3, 5.24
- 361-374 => -0.4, 5.34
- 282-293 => -0.6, 5.23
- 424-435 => -0.2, 5.46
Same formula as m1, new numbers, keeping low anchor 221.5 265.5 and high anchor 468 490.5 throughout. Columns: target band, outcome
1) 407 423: -0.6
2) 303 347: -3.1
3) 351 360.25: -0.6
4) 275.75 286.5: -1.4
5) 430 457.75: -1.7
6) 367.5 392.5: -0.6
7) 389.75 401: -0.5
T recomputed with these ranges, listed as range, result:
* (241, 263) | 4.79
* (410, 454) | 4.99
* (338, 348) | 4.65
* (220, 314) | 2.43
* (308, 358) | 4.61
